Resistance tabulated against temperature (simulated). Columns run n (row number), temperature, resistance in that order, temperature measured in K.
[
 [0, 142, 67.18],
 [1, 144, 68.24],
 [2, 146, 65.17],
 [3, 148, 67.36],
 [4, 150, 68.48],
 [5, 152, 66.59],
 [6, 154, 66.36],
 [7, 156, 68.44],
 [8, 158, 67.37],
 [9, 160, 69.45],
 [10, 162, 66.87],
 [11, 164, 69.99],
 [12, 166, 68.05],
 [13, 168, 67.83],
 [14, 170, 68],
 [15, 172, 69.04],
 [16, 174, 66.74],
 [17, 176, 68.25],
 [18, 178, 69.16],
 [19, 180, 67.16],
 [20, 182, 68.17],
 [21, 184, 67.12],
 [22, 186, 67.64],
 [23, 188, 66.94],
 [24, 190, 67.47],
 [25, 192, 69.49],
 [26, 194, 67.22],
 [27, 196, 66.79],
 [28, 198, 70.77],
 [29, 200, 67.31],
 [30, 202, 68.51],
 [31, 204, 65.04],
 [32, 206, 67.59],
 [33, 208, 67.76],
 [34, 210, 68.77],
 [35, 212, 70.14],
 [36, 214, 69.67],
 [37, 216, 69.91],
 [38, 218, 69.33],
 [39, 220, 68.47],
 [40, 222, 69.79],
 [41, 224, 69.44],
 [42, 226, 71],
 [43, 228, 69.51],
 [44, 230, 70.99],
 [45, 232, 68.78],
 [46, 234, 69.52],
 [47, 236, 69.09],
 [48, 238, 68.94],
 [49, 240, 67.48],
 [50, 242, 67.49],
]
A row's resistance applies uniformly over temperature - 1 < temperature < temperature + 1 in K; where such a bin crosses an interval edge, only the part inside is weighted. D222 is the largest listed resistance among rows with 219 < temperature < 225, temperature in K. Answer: 69.79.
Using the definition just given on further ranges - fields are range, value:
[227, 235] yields 70.99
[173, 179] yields 69.16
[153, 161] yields 69.45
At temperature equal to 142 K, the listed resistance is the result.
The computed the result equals 67.18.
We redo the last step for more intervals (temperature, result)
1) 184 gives 67.12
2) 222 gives 69.79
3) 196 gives 66.79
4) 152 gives 66.59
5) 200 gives 67.31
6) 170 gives 68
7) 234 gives 69.52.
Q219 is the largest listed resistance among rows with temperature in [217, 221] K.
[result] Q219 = 69.33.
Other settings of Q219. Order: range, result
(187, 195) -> 69.49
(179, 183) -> 68.17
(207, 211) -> 68.77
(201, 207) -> 68.51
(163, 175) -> 69.99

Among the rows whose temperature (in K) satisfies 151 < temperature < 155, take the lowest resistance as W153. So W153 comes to 66.36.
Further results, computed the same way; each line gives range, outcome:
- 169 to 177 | 66.74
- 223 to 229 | 69.44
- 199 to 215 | 65.04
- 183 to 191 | 66.94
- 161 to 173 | 66.87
